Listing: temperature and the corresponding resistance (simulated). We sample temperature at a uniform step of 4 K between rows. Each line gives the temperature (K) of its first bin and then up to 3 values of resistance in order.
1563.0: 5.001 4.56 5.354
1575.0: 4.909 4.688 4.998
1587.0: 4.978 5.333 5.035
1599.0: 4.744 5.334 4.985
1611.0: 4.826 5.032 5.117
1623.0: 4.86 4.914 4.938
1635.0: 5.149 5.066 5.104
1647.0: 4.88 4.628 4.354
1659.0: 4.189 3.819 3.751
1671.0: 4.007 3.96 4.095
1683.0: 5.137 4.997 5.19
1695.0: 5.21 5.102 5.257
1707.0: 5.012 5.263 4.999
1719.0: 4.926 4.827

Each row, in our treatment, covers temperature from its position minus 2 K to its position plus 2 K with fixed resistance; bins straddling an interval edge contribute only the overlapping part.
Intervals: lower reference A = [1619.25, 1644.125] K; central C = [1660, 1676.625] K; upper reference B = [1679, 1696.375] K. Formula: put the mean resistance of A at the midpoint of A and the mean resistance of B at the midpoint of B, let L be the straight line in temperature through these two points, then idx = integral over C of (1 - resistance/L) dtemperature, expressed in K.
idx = 3.68 K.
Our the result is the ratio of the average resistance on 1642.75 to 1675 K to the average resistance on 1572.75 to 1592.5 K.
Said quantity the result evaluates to 0.9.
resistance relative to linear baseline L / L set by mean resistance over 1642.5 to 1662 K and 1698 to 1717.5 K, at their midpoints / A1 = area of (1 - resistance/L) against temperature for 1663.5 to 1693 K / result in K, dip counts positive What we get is 2.5 K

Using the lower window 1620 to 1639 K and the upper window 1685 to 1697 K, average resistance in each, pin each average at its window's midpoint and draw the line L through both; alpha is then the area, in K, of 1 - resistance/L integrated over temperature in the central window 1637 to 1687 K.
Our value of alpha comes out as 6.1 K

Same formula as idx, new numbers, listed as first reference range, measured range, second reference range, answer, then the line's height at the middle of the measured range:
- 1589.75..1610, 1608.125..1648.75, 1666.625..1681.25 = -3.01 K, 4.65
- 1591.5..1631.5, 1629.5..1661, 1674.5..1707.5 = 1.12 K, 4.96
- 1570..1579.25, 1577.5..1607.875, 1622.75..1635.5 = -0.20 K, 4.99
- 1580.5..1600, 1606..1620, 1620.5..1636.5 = 0.02 K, 4.99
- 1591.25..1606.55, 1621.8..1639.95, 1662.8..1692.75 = -0.73 K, 4.79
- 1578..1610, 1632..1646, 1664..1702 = -0.79 K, 4.81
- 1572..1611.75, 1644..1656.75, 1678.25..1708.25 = 0.91 K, 5.02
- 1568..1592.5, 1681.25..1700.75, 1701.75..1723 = -0.28 K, 5.05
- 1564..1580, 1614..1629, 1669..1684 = -1.27 K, 4.59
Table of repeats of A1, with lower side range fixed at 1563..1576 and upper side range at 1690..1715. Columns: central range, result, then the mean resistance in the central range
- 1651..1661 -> 1.5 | 4.34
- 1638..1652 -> 0.4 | 4.93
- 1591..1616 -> -0.1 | 5.02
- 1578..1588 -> 0.2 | 4.9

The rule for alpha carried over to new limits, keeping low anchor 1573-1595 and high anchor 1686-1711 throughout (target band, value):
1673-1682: 1.7 K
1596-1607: 0.0 K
